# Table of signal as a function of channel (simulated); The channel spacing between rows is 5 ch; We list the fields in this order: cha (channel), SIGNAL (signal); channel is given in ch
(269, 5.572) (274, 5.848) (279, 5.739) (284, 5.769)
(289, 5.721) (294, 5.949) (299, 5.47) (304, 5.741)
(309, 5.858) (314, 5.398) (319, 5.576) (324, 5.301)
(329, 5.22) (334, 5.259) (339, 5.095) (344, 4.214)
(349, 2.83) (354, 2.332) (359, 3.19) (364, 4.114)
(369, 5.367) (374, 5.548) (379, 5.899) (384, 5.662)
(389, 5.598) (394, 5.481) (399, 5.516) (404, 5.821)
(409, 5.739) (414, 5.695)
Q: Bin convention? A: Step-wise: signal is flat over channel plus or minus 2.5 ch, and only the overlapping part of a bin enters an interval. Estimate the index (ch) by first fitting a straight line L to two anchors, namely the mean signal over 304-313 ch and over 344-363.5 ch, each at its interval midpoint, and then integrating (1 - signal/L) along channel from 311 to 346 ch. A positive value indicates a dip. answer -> -4.9 ch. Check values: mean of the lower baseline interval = 5.75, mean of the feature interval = 5.18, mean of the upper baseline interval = 3.1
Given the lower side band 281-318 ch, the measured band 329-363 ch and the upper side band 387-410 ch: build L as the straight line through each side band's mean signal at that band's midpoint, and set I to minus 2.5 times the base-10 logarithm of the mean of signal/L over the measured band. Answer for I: 0.40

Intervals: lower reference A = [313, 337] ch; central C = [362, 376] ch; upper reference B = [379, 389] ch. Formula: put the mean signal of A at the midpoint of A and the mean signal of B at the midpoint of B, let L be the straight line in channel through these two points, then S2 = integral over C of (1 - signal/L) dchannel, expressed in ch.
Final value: 1.5 ch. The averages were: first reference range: 5.34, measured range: 5.02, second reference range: 5.71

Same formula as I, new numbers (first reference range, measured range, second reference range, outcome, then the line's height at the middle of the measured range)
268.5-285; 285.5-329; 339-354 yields -0.17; 4.8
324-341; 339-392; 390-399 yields 0.19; 5.37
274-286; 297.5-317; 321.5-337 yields -0.03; 5.49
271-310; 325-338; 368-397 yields 0.09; 5.69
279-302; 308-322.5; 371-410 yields 0.03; 5.71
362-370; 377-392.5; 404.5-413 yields -0.11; 5.14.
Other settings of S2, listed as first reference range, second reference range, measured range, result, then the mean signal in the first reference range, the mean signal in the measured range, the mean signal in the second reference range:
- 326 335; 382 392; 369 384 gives -0.3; 5.24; 5.65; 5.62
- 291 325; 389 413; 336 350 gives 3.5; 5.63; 4.22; 5.64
